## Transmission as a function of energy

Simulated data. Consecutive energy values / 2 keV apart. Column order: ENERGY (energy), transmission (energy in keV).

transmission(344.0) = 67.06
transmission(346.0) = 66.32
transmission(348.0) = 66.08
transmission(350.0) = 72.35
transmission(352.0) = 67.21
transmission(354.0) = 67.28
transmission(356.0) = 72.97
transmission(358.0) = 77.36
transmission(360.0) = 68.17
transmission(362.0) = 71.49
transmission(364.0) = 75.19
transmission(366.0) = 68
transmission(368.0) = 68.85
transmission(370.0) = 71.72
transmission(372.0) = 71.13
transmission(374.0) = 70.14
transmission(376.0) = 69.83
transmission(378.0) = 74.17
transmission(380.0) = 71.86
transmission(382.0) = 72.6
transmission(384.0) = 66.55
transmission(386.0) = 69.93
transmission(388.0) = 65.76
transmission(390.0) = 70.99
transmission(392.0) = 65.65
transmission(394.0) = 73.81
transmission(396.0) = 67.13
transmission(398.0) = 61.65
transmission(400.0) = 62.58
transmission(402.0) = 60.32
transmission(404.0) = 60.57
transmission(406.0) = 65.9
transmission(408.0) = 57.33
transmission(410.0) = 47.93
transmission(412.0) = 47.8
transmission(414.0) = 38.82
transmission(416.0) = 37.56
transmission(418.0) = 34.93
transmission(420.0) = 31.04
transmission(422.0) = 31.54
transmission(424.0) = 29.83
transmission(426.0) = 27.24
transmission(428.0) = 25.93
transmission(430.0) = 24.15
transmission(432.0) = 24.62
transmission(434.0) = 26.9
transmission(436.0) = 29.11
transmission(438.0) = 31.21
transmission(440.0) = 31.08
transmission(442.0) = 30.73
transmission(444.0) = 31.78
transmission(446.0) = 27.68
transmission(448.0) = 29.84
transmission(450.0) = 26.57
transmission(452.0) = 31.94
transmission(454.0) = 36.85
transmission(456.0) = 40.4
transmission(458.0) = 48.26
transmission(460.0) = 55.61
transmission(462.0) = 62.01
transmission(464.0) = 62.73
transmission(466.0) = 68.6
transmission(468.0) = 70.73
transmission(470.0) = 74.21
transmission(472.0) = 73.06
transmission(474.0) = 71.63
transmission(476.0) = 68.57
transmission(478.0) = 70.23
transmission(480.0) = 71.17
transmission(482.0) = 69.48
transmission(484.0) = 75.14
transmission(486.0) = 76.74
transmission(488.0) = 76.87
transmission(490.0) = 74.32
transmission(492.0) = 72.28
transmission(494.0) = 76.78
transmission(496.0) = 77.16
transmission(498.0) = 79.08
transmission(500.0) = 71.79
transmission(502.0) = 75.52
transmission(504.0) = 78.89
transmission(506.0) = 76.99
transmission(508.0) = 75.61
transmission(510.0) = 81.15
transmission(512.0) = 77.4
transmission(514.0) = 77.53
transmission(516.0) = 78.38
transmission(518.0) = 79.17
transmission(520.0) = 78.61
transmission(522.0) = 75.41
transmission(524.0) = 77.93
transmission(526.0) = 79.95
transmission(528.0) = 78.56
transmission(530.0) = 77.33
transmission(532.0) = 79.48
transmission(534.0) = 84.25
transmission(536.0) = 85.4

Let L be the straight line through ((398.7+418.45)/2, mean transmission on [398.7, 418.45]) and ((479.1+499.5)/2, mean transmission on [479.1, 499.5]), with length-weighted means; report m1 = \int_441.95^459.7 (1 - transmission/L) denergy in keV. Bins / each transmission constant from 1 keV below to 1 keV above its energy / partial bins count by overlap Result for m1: 8.1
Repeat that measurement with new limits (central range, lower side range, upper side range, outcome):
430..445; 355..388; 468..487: 8.9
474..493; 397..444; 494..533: -2.1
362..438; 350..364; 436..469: 6.6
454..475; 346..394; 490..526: 3.8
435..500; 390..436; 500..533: 6.9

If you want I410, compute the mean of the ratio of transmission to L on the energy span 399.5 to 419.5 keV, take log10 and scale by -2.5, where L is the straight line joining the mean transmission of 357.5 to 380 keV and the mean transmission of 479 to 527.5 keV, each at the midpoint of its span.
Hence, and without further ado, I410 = 0.40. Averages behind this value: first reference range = 71.3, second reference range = 76.4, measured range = 50.6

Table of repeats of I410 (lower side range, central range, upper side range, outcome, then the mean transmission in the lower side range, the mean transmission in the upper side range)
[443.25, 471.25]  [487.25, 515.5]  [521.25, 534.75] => -0.14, 48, 79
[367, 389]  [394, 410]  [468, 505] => 0.15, 70.2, 74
